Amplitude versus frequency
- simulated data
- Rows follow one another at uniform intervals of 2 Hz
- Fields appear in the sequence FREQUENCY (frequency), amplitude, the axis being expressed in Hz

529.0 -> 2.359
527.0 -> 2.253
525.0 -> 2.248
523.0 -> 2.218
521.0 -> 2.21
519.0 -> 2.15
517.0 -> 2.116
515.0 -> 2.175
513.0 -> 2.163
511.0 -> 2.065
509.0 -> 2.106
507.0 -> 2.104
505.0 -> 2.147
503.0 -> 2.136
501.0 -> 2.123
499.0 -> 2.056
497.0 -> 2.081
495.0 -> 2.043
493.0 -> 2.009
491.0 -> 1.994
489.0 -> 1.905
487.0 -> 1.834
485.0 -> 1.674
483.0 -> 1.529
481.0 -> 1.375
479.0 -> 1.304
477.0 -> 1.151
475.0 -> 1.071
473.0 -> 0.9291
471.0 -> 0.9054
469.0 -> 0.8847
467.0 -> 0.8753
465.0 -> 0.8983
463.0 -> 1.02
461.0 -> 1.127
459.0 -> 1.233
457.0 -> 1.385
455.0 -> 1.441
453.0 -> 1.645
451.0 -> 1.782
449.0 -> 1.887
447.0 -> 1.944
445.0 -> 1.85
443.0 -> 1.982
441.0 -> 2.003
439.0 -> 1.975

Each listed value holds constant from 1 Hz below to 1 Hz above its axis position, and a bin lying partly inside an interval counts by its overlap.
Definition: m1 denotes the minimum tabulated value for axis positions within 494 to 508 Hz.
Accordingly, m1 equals 2.043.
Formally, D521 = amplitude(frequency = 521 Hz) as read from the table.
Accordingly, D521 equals 2.21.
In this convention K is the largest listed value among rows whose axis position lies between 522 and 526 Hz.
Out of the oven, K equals 2.248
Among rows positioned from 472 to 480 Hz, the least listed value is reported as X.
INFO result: 0.9291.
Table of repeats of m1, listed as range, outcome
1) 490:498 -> 1.994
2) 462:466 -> 0.8983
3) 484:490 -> 1.674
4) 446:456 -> 1.441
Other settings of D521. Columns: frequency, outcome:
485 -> 1.674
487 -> 1.834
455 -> 1.441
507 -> 2.104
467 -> 0.8753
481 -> 1.375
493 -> 2.009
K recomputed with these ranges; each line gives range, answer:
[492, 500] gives 2.081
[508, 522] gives 2.21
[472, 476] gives 1.071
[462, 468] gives 1.02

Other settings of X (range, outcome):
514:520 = 2.116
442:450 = 1.85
